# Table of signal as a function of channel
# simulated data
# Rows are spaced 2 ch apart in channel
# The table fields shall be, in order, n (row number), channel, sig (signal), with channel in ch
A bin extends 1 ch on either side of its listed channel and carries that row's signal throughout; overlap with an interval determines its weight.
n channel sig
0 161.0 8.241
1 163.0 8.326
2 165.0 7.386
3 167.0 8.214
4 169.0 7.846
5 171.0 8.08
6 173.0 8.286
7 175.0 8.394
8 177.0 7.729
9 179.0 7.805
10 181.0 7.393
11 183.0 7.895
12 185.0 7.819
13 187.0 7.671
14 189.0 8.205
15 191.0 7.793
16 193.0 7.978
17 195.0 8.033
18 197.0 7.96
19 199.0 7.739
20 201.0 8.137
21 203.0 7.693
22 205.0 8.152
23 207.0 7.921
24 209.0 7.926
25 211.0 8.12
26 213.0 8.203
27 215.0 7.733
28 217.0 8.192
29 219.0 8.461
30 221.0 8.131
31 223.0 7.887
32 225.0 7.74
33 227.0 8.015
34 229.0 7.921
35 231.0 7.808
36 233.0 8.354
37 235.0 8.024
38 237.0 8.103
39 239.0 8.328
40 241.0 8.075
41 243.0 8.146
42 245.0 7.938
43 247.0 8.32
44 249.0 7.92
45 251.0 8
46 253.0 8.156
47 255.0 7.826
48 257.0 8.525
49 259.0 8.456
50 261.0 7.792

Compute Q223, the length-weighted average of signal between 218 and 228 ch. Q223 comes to 8.05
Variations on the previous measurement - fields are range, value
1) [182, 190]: 7.9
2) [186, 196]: 7.94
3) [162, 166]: 7.86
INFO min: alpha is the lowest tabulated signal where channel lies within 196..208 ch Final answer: 7.693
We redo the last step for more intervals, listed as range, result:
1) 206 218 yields 7.733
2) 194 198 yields 7.96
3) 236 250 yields 7.92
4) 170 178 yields 7.729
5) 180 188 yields 7.393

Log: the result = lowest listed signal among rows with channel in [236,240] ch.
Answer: 8.103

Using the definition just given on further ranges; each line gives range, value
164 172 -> 7.386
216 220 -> 8.192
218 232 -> 7.74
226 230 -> 7.921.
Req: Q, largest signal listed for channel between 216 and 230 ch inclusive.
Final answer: 8.461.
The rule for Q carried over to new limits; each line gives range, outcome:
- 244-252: 8.32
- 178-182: 7.805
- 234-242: 8.328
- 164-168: 8.214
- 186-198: 8.205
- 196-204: 8.137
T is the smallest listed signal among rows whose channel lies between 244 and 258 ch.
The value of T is 7.826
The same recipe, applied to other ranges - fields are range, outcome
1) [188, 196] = 7.793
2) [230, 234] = 7.808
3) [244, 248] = 7.938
